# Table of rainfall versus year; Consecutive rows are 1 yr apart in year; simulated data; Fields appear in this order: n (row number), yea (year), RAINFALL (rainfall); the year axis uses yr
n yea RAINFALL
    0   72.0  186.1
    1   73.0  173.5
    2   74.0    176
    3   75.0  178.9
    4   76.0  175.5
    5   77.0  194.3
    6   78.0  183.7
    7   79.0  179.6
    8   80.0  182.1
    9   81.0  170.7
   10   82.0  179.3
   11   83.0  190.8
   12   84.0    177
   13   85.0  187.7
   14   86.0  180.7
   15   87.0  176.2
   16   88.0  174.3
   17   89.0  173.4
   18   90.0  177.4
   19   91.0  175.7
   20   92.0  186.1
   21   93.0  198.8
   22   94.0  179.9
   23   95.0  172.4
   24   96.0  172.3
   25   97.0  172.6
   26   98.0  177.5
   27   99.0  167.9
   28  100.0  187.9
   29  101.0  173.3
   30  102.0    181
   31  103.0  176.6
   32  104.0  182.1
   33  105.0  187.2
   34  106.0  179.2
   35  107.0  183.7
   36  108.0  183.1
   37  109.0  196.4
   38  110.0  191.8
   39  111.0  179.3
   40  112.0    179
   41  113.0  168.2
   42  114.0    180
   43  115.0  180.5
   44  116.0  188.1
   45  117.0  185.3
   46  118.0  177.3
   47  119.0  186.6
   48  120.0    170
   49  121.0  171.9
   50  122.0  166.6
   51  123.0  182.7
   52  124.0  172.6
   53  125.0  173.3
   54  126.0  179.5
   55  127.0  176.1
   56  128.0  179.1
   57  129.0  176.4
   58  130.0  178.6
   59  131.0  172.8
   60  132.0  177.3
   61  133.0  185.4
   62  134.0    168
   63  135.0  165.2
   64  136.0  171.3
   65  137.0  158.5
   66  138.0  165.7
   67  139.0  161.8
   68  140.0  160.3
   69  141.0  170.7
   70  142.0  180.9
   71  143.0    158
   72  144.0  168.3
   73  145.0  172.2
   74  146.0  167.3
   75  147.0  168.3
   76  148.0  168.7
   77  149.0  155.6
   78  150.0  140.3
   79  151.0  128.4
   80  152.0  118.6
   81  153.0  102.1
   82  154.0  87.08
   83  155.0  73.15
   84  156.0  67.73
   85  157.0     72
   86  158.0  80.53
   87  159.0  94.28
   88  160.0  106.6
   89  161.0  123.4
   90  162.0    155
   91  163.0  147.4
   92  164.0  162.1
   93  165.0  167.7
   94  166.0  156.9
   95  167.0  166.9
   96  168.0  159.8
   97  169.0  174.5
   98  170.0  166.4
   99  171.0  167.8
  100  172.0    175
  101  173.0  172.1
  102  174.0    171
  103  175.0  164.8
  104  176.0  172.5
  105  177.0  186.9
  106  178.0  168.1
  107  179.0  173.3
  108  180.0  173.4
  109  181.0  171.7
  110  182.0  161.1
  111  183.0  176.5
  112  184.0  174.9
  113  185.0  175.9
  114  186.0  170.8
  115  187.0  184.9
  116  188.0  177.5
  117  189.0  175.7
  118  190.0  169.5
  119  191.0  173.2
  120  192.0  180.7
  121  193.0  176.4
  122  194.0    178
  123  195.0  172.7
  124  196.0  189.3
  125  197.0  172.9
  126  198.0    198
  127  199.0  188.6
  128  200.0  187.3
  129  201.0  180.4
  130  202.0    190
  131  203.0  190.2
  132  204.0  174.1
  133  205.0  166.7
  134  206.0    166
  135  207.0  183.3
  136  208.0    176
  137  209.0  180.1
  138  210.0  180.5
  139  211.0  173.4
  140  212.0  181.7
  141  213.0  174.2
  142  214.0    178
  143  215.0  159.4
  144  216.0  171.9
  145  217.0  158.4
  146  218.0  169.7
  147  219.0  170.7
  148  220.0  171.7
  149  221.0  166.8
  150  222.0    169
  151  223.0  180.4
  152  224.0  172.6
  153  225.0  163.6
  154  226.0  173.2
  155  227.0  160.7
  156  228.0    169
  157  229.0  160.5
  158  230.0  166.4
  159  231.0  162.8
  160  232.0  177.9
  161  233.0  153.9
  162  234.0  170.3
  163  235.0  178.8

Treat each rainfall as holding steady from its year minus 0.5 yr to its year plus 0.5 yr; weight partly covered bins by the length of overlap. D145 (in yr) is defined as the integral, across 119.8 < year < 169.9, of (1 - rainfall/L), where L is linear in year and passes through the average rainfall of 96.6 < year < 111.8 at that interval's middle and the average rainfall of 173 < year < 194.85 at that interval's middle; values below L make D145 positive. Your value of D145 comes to 7.2 yr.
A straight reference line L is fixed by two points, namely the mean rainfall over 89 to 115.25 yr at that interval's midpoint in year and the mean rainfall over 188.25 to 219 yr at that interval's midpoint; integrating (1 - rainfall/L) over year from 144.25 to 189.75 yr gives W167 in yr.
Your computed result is 7.0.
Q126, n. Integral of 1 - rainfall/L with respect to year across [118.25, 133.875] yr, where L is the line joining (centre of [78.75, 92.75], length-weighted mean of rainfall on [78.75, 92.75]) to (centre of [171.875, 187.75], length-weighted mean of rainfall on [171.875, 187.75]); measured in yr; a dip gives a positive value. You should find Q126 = 0.1 yr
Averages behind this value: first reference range 180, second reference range 173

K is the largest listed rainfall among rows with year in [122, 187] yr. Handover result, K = 186.9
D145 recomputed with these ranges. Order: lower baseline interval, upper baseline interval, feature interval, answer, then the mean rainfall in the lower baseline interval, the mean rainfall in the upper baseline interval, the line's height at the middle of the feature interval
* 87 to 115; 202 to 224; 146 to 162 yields 5.6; 180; 174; 177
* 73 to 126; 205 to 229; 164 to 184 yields 0.5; 180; 171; 174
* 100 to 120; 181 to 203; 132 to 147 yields 1.0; 182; 179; 181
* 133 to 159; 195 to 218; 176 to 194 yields -1.1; 141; 178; 165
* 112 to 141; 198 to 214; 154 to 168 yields 4.4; 174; 180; 177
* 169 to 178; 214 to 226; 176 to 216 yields -1.5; 172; 169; 171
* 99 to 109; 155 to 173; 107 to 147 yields -2.6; 182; 137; 165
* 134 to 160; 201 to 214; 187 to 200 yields -0.8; 138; 178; 169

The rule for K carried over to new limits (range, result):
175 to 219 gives 198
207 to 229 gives 183.3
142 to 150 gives 180.9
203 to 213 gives 190.2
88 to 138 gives 198.8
